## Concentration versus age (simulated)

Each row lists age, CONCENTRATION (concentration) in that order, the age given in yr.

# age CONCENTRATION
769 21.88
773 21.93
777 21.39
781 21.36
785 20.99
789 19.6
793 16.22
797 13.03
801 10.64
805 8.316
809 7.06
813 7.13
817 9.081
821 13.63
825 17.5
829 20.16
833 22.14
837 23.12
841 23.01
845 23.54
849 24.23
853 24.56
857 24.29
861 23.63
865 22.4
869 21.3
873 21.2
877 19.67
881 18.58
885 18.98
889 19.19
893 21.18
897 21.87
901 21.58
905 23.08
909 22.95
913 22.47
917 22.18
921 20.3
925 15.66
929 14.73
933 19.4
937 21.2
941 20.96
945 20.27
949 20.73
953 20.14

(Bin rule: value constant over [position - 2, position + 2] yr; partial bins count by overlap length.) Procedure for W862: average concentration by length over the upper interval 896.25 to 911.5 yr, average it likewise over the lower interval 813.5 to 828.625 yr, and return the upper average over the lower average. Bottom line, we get 1.7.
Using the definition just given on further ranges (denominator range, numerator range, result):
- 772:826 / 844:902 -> 1.48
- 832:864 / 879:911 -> 0.89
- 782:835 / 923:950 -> 1.31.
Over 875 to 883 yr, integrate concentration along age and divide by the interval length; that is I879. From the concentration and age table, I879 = 19.1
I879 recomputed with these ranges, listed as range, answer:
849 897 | 21.5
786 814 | 12.2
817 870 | 21.3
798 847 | 15.4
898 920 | 22.3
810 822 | 9.4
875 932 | 20.2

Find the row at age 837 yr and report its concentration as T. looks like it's 23.12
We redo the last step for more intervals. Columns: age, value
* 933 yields 19.4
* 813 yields 7.13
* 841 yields 23.01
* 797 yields 13.03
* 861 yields 23.63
